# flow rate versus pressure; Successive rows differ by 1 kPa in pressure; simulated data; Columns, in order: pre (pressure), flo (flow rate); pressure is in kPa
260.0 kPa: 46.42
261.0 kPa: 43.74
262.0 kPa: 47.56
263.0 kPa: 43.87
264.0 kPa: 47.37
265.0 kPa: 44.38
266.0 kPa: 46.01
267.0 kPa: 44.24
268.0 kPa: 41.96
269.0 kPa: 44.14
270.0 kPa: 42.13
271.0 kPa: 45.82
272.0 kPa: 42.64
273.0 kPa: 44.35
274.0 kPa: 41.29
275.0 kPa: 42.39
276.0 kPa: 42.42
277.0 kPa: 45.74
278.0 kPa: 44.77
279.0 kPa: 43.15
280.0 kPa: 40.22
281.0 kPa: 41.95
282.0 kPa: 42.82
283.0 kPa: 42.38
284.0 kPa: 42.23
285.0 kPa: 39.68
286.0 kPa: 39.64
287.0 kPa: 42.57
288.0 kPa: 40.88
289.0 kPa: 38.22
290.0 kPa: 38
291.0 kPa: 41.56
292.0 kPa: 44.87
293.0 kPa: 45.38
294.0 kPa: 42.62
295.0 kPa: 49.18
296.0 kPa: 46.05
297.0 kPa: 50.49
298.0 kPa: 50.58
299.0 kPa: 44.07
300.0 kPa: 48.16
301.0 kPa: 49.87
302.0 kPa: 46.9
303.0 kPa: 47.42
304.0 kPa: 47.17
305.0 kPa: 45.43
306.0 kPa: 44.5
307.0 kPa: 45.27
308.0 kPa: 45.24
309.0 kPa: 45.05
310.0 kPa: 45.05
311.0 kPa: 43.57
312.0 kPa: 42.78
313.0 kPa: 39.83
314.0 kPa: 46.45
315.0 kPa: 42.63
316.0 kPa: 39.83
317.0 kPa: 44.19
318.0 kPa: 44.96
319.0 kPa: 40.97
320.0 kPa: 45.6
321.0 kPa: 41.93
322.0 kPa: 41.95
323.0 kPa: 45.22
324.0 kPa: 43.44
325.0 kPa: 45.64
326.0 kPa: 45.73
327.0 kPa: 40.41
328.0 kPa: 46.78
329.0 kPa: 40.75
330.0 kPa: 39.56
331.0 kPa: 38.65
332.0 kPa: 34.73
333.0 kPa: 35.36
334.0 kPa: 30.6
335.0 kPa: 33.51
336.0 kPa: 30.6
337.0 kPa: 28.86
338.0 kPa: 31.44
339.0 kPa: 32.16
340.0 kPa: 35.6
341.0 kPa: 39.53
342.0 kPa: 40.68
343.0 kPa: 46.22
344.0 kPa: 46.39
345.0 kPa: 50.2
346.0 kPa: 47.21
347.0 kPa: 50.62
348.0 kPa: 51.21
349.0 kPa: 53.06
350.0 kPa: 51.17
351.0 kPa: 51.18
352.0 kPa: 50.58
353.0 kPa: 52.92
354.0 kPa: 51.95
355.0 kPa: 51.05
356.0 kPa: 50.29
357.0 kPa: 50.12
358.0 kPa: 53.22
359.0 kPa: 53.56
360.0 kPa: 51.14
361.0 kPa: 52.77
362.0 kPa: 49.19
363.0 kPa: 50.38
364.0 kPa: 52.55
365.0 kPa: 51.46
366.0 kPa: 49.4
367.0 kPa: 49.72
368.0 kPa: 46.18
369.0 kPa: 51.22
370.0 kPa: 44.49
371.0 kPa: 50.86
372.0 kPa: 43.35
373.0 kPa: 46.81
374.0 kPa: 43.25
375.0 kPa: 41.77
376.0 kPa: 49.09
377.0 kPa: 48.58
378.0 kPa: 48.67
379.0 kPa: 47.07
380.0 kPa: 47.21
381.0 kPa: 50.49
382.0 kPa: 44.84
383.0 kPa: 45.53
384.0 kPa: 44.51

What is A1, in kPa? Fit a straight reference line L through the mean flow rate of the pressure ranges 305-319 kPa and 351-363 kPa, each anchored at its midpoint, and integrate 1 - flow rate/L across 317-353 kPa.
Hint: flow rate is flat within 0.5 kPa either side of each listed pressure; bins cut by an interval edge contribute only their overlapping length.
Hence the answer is 4.1 kPa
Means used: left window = 43.8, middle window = 42.3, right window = 51.5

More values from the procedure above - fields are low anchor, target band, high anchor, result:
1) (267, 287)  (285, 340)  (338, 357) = 3.2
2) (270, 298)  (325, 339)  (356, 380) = 2.9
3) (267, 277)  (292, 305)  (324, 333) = -1.5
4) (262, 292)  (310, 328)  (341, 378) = 1.0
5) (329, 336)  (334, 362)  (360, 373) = -2.4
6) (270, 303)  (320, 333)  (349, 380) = 1.3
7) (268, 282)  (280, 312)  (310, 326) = -0.8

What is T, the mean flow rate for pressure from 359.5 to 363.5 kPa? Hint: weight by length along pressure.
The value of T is 50.9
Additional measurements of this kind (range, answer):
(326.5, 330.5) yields 41.9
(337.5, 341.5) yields 34.7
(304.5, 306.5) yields 45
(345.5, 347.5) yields 48.9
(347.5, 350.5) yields 51.8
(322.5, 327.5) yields 44.1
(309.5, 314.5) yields 43.5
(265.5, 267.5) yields 45.1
